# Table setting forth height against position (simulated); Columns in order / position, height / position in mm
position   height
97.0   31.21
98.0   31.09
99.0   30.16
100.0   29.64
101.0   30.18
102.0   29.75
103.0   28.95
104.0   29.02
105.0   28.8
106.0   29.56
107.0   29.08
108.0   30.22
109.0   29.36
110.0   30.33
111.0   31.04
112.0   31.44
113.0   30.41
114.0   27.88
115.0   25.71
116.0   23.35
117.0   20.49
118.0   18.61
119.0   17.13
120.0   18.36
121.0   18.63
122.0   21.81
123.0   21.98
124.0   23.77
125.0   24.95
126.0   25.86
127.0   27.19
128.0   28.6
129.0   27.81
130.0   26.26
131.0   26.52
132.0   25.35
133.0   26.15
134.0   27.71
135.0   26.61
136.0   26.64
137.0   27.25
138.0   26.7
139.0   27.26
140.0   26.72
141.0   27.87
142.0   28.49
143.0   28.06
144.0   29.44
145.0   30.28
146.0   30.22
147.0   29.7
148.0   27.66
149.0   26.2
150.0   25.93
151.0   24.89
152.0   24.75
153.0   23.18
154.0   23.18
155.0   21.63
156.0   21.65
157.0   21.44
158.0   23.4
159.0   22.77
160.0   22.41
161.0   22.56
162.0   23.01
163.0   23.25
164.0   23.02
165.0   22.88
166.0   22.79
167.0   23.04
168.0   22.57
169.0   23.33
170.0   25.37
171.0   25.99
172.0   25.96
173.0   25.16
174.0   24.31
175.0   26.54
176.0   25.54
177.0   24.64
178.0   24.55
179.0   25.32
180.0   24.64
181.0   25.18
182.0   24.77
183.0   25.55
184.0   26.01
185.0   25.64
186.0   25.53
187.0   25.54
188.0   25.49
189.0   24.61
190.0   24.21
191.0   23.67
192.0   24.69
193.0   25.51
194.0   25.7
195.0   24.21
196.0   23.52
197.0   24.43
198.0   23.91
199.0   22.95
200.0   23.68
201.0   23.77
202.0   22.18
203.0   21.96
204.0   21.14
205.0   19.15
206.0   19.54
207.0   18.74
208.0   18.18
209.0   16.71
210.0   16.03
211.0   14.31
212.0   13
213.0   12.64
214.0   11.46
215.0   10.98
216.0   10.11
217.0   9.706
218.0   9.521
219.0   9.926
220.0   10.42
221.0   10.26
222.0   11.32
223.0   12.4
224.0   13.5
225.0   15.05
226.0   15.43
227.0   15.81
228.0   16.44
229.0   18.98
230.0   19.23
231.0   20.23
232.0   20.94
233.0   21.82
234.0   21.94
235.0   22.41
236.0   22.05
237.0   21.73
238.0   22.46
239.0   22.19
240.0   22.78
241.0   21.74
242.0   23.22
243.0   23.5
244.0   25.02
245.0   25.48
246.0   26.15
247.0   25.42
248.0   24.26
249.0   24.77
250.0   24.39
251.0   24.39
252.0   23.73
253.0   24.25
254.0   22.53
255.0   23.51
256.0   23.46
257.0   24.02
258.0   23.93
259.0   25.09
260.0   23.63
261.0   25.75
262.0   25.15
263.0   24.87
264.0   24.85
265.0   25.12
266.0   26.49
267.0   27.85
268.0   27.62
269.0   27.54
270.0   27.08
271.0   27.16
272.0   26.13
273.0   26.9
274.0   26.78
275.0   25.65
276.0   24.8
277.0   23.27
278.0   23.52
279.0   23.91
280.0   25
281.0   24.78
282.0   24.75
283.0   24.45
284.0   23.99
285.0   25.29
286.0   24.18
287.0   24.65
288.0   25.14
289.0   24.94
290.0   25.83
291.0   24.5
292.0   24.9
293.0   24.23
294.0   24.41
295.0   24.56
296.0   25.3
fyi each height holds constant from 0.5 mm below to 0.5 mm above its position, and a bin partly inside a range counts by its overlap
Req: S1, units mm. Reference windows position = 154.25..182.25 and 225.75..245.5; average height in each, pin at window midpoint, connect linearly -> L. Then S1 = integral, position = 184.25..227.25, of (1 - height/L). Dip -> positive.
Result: 7.5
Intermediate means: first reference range 23.8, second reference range 21.2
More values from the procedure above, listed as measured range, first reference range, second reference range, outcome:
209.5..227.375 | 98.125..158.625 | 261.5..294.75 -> 9.3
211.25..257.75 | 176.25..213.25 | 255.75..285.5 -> 9.8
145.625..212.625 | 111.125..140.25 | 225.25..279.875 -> 2.9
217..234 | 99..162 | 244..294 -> 6.9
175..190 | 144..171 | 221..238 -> -2.1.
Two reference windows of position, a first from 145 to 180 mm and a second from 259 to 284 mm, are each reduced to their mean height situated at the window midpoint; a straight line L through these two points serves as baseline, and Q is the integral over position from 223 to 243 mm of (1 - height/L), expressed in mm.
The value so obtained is 4.3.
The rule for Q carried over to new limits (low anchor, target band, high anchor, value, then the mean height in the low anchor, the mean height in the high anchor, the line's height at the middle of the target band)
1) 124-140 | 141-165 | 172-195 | 0.86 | 26.6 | 25.1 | 26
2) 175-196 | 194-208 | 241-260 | 1.48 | 25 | 24.2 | 24.8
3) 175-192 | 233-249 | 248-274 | 1.17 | 25.1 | 25.2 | 25.2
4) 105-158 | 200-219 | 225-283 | 6.53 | 26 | 23.6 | 24.5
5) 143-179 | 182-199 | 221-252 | -1.23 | 24.7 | 20.7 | 23.2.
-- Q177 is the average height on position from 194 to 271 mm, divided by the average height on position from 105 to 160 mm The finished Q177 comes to 0.8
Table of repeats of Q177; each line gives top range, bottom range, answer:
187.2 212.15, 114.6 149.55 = 0.85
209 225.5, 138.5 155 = 0.45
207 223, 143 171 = 0.51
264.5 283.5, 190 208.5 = 1.14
